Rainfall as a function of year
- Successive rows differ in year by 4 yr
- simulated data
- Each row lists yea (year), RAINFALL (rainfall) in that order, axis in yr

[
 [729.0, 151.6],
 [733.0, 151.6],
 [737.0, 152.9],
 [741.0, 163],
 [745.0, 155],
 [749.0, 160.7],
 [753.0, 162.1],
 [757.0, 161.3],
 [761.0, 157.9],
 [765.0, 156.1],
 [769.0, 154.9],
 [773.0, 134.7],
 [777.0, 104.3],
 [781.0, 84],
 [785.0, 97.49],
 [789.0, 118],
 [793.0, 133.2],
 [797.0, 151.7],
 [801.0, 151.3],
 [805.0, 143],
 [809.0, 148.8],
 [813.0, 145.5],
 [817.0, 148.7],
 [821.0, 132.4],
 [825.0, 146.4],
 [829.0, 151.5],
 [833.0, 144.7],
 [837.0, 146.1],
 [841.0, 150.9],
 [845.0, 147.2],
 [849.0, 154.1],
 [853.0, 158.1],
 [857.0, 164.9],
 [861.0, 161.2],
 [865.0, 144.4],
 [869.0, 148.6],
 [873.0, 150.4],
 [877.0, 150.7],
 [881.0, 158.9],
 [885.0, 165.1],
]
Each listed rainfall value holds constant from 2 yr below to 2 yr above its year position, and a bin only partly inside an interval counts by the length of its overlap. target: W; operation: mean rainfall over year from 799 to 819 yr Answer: 147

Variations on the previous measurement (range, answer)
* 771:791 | 108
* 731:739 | 152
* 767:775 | 145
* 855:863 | 163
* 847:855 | 156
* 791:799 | 142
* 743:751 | 158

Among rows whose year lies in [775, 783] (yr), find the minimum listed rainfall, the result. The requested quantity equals 84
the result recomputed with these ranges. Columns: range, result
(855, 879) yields 144.4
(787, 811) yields 118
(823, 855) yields 144.7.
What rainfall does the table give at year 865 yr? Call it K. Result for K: 144.4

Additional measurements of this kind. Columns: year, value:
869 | 148.6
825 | 146.4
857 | 164.9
